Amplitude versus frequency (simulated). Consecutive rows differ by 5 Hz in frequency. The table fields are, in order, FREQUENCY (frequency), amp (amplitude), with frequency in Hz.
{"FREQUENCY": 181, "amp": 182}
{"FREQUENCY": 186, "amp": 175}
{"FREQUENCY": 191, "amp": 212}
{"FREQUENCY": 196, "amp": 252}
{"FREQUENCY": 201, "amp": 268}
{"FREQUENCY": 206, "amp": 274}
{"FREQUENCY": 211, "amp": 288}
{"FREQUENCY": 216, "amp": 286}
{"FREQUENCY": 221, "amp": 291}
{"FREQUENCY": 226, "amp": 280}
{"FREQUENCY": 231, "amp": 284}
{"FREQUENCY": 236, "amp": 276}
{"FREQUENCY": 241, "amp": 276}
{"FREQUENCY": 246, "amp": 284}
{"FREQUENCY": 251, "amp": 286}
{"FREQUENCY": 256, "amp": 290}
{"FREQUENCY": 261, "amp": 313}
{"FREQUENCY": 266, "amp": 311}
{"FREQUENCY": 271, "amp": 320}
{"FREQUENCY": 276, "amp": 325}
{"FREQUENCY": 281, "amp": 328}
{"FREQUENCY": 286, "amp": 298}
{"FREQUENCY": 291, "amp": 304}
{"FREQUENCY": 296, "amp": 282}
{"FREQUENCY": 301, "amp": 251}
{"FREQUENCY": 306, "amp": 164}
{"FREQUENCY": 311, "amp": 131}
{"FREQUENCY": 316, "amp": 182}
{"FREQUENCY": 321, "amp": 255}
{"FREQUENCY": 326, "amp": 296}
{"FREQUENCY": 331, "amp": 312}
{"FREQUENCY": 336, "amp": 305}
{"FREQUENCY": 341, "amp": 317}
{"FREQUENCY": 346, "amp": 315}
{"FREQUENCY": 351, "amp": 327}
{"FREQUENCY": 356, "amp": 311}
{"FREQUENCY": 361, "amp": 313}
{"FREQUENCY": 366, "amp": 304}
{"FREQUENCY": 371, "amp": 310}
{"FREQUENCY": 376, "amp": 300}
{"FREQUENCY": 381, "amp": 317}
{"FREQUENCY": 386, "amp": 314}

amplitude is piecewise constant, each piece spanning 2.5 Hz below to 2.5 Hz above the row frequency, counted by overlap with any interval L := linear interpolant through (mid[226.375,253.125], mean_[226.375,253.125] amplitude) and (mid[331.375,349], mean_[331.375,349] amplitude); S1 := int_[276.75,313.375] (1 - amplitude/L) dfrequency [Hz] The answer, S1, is 5.23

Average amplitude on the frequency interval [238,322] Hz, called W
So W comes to 271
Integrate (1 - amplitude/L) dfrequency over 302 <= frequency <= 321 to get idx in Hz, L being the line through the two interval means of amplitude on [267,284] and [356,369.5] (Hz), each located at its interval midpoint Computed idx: 8.3 Hz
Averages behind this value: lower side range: 322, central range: 179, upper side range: 309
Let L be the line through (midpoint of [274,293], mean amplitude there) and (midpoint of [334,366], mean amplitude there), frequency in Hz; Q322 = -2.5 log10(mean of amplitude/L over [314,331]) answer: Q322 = 0.22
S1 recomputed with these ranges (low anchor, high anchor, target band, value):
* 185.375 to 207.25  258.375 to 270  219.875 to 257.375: 0.2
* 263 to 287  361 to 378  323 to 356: -0.2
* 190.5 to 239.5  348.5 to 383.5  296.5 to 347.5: 8.2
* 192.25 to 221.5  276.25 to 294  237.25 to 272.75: 0.1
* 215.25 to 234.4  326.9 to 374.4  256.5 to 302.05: -1.3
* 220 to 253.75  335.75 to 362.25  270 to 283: -1.4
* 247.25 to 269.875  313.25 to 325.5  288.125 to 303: -1.3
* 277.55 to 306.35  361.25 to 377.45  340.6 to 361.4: -1.2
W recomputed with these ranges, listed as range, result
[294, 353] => 261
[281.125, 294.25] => 305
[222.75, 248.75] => 280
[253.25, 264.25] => 302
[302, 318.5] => 167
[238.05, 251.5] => 281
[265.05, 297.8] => 310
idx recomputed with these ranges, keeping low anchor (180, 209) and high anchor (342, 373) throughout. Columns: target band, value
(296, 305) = 1.24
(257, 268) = -1.82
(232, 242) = -0.99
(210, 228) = -3.21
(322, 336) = 0.01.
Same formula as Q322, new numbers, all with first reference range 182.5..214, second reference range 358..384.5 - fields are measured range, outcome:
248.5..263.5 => -0.12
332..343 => -0.05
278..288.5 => -0.14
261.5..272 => -0.17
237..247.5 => -0.08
